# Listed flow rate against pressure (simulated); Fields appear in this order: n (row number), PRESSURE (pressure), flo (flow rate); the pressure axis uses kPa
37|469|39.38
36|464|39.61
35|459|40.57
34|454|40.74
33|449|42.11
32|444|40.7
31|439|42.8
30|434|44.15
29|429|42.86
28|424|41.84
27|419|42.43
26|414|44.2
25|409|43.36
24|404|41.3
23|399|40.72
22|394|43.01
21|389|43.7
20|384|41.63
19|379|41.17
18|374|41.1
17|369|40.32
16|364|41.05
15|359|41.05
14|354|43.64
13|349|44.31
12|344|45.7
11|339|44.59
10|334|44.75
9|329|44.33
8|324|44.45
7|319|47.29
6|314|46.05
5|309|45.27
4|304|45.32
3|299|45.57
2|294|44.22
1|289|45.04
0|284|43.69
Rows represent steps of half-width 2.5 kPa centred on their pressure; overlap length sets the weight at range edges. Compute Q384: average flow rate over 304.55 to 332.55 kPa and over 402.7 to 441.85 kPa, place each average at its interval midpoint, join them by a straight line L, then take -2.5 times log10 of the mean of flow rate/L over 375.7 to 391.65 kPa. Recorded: 0.04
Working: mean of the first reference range 45.4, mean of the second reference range 42.9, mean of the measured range 42.1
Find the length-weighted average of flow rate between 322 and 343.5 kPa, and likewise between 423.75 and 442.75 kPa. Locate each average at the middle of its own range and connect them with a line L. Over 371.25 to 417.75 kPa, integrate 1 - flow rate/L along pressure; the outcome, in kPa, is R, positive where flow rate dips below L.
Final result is 1.41 kPa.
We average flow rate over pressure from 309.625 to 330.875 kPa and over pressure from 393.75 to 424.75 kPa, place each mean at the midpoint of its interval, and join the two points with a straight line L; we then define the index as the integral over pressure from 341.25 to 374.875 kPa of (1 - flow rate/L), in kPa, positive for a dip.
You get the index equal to 1.3 kPa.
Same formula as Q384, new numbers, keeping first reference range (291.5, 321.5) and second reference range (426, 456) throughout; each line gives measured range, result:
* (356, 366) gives 0.08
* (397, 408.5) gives 0.05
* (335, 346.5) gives -0.01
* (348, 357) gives 0.02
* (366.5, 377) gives 0.08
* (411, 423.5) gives -0.01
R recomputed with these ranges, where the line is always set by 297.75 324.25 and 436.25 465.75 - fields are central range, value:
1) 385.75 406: 0.37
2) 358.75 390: 1.66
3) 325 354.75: 0.14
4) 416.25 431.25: -0.12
